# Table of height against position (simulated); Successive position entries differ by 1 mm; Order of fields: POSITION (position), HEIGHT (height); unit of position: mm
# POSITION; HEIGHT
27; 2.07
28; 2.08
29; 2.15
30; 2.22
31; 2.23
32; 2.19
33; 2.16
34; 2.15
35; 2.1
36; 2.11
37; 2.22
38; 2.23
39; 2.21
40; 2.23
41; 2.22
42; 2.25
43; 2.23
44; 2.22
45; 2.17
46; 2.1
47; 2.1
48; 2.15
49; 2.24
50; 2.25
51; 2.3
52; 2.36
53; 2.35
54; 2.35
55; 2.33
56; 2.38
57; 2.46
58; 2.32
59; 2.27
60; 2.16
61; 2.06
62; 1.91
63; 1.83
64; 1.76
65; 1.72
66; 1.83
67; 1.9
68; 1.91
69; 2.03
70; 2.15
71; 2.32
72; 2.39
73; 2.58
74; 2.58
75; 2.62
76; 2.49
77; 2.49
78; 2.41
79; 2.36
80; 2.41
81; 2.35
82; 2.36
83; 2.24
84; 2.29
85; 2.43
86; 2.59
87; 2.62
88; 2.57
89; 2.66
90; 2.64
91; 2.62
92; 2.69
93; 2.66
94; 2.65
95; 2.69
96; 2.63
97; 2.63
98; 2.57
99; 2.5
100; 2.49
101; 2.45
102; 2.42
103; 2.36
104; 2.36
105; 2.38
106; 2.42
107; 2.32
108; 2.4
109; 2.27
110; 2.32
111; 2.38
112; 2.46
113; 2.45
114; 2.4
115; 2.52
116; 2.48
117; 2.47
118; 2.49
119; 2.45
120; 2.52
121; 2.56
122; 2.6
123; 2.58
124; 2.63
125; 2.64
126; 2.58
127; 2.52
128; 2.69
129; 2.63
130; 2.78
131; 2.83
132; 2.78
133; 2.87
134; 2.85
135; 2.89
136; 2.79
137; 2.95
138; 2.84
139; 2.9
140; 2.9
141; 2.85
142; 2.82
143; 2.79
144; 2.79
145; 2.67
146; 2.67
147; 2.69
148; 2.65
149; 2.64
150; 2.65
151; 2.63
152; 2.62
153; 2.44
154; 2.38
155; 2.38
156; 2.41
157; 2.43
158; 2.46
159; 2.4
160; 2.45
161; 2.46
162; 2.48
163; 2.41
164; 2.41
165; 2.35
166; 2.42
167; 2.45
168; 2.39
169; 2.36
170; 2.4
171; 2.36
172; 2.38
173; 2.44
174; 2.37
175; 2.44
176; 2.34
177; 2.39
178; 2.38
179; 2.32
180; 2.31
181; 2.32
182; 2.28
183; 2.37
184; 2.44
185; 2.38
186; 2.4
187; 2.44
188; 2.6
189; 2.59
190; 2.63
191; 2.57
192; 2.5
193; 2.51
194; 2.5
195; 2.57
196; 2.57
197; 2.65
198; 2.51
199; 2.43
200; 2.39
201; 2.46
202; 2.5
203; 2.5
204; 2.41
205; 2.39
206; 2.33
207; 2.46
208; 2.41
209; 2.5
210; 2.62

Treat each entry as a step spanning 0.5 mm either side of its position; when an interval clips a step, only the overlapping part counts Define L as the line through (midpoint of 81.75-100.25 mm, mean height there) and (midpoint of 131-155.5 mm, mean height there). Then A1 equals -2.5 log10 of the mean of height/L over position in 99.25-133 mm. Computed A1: 0.056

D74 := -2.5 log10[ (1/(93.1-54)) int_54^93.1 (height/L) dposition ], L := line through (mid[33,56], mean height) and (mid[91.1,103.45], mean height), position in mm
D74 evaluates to 0.05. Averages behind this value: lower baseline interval 2.22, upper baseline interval 2.56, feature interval 2.31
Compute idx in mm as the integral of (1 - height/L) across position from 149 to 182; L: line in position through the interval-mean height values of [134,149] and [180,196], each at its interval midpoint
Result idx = 2.6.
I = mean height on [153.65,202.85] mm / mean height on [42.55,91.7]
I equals 1.07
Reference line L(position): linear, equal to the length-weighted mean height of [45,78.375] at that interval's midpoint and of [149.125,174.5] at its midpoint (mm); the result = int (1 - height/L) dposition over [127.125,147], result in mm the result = -3.44 mm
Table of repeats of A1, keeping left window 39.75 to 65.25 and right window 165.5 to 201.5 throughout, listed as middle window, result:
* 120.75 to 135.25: -0.16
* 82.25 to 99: -0.14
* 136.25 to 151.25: -0.17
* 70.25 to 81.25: -0.10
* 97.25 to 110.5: -0.06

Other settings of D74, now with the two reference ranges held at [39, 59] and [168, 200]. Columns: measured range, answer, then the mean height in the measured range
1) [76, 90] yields -0.066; 2.45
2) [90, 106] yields -0.095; 2.54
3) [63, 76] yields 0.069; 2.15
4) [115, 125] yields -0.080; 2.54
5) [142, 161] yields -0.074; 2.57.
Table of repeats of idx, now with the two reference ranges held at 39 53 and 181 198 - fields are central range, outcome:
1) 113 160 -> -4.8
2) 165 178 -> 0.4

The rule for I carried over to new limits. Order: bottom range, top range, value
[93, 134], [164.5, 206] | 0.96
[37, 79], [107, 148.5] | 1.19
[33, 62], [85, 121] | 1.12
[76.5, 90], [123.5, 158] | 1.10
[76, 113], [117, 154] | 1.09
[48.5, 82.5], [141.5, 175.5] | 1.12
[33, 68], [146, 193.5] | 1.14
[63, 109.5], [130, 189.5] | 1.07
